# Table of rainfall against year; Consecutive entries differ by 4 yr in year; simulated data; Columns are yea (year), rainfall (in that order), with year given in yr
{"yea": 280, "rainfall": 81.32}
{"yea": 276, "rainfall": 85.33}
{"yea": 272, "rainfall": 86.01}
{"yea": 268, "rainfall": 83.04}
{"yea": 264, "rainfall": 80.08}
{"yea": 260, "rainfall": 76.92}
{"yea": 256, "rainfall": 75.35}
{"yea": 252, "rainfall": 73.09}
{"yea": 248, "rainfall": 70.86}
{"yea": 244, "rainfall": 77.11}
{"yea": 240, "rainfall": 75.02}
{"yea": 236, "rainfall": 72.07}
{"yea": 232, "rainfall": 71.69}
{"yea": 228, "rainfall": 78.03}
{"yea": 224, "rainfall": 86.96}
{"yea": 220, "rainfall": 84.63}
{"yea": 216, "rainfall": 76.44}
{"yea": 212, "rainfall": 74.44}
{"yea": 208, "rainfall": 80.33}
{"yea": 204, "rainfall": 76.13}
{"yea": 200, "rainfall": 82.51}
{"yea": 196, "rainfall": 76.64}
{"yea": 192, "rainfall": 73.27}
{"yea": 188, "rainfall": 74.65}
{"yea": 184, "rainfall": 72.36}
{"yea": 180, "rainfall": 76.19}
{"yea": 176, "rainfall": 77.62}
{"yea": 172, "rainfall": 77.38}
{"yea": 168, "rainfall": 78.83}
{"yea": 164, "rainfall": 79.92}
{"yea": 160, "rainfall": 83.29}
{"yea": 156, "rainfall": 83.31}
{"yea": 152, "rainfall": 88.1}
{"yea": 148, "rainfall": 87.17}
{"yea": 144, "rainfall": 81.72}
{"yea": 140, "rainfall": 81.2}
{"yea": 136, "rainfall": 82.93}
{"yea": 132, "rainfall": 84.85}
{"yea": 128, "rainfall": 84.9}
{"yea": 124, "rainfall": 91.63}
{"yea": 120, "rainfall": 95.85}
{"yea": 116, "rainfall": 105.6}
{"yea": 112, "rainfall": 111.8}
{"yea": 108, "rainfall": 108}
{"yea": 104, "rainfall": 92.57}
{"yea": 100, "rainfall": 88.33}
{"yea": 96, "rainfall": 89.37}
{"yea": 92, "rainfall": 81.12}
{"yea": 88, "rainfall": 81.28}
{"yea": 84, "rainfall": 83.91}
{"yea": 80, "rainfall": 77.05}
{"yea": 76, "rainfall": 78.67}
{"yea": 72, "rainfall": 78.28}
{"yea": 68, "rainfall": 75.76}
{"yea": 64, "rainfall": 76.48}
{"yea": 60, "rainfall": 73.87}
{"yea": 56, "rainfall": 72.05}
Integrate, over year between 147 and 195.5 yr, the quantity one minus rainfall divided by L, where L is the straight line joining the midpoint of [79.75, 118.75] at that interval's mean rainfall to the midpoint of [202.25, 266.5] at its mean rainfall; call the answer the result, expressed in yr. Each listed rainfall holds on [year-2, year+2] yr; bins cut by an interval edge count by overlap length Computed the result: 2.99 yr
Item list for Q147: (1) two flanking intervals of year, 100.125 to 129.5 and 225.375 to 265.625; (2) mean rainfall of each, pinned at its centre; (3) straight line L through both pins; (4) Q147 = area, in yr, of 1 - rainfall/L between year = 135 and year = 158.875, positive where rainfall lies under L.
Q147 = 2.2 yr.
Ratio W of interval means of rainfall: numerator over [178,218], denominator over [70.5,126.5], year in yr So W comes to 0.8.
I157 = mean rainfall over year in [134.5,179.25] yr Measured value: 81.8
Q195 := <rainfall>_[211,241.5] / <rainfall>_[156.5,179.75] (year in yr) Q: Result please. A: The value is 1.0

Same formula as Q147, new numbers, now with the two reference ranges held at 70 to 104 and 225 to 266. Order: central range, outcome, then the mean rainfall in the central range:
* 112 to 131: -3.4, 95.8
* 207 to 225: -0.8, 80.2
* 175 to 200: 0.8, 75.6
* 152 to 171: -0.6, 81.8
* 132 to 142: -0.3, 82.6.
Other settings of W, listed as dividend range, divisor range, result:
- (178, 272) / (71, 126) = 0.85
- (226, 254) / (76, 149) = 0.83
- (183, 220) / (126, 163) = 0.91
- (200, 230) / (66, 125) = 0.89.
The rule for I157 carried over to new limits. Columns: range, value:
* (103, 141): 94.3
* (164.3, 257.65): 76.7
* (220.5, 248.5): 76.7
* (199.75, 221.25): 78.6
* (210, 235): 78.4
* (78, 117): 91.6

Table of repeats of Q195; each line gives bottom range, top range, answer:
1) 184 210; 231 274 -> 1.00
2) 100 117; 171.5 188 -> 0.74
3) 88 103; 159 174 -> 0.93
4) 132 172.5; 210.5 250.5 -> 0.93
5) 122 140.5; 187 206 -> 0.90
